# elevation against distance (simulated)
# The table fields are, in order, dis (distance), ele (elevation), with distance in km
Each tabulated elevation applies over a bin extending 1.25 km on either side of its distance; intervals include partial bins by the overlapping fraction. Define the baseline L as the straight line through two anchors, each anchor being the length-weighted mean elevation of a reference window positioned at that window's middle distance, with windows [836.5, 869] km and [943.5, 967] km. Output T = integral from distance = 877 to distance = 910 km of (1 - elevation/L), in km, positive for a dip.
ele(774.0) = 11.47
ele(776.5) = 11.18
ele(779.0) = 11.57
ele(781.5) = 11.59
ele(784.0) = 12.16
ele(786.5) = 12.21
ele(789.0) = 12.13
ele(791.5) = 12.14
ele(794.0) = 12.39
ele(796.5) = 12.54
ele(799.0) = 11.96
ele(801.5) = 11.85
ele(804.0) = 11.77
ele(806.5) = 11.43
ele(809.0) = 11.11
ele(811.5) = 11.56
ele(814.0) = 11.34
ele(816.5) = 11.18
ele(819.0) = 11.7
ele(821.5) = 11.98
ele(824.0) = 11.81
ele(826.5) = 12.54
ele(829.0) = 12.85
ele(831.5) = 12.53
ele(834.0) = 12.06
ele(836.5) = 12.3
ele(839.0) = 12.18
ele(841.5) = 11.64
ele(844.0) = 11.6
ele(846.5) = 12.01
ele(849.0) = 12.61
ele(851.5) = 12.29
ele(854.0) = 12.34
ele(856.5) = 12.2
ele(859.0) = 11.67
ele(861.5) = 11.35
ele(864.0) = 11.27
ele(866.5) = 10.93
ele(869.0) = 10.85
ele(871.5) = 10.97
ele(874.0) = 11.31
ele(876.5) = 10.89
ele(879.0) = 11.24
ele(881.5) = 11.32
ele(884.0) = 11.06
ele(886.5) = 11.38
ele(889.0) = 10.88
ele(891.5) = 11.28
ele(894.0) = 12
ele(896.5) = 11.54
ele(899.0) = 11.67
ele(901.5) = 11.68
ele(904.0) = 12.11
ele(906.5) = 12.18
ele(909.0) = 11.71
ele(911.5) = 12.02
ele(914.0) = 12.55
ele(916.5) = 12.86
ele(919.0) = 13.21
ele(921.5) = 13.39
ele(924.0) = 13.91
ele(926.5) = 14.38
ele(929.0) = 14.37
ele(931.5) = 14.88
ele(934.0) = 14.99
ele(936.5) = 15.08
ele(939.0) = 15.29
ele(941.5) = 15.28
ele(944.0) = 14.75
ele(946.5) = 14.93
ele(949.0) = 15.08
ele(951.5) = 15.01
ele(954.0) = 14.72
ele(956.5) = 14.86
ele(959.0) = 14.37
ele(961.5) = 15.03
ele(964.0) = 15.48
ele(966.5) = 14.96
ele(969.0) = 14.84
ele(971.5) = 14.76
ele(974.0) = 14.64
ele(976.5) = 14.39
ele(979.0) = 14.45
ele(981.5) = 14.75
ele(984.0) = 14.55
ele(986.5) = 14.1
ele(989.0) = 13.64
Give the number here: 3.9 km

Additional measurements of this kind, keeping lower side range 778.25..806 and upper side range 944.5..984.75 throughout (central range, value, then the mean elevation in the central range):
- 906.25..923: 1.67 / 12.6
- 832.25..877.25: 4.52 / 11.7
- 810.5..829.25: 0.98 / 11.8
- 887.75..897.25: 1.55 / 11.4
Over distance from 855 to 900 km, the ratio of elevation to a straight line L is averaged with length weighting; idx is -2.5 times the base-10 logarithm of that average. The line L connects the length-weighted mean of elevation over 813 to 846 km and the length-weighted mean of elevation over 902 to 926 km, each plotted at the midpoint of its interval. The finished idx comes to 0.10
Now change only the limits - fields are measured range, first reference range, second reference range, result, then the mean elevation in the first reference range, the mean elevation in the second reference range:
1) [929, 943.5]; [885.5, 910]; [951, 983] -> -0.13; 11.6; 14.8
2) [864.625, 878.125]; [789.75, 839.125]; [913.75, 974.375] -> 0.19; 12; 14.6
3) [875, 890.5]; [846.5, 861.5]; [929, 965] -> 0.17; 12.1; 15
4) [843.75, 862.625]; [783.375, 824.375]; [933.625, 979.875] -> 0.07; 11.8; 14.9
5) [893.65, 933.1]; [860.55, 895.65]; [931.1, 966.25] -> 0.02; 11.2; 15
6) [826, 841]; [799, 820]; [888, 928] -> -0.06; 11.5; 12.4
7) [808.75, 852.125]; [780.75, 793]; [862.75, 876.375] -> -0.04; 12.1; 11.1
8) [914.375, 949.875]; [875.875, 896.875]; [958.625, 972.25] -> -0.08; 11.3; 14.9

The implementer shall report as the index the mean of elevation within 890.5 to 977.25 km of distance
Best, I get 13.8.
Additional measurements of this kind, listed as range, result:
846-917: 11.6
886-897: 11.4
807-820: 11.4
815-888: 11.7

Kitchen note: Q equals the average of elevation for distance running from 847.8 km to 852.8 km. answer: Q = 12.4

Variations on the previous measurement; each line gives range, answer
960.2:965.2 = 15.2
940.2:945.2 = 15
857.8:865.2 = 11.4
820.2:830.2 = 12.3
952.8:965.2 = 14.9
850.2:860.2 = 12.1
